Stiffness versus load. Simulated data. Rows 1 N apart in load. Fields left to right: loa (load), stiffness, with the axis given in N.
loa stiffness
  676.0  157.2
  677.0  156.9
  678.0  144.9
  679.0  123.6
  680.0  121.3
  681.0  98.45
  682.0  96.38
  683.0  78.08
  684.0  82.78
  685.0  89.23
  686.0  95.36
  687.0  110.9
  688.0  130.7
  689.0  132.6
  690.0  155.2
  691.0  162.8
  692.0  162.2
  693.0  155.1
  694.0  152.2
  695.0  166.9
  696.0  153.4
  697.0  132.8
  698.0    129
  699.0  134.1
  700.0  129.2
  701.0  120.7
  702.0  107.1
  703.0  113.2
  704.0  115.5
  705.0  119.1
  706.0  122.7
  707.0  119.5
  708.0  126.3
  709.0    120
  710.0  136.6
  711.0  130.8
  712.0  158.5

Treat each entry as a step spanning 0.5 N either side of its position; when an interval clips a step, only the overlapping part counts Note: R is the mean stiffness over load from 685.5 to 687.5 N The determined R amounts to 103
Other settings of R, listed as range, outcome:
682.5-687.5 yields 91.3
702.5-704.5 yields 114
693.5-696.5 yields 158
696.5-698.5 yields 131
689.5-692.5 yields 160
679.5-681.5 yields 110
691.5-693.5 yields 159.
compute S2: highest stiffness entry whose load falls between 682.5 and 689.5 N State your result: 132.6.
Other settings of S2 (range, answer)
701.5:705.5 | 119.1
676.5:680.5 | 156.9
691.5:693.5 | 162.2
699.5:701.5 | 129.2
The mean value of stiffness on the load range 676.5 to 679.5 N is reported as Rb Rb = 142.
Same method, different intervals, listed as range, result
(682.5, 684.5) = 80.4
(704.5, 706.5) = 121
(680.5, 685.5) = 89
